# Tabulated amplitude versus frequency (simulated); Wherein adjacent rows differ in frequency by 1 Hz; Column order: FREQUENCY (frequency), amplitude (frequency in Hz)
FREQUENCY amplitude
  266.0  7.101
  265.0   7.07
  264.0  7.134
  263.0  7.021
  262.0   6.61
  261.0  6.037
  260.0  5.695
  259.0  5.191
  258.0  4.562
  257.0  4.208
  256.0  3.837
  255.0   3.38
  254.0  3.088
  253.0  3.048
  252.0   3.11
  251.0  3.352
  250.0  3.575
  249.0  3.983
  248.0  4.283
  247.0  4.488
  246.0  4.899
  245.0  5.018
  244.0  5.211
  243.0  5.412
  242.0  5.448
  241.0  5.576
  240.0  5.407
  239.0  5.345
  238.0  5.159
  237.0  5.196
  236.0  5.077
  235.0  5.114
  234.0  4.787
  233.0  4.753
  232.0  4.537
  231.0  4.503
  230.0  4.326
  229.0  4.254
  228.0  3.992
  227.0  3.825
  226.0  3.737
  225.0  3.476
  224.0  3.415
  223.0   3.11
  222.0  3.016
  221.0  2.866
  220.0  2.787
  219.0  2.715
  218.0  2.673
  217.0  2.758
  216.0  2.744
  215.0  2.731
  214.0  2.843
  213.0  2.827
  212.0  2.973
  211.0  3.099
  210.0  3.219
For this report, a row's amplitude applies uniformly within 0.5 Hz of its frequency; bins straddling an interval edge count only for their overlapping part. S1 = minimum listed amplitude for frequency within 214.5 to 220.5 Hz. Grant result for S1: 2.673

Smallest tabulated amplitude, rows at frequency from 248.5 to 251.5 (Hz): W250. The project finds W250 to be 3.352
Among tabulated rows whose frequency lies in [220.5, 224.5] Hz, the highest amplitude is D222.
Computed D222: 3.415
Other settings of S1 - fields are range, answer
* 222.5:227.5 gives 3.11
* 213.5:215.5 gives 2.731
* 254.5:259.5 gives 3.38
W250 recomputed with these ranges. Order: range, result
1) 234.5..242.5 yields 5.077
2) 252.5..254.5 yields 3.048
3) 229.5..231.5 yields 4.326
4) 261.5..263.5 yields 6.61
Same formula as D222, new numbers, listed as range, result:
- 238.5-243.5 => 5.576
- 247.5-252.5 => 4.283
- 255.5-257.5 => 4.208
